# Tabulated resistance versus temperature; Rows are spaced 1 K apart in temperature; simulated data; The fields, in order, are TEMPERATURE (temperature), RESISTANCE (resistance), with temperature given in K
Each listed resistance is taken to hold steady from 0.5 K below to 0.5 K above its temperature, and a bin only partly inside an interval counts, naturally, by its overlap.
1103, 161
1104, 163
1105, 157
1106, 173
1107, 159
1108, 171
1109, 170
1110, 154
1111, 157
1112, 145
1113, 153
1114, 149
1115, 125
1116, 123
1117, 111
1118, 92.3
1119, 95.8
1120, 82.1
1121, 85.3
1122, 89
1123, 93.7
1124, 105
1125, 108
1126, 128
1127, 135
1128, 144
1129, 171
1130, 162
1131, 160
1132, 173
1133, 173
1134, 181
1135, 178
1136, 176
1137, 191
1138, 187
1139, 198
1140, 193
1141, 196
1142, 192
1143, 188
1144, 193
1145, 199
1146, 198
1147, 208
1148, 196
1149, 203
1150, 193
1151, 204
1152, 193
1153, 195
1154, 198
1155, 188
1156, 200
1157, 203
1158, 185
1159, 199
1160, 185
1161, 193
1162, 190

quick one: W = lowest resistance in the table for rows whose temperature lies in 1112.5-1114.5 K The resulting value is 149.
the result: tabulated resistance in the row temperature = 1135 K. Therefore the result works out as 178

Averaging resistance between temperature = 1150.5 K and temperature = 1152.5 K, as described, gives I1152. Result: 198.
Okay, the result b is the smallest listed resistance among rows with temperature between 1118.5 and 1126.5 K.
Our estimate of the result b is 82.1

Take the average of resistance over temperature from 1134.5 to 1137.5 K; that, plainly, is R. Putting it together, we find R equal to 182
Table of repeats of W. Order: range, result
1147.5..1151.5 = 193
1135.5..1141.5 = 176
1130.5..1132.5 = 160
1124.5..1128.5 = 108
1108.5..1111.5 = 154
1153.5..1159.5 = 185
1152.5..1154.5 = 195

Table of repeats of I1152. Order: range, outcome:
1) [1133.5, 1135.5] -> 180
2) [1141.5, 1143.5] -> 190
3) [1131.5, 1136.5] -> 176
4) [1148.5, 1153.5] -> 198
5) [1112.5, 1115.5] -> 142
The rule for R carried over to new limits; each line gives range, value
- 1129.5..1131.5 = 161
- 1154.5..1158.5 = 194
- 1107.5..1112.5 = 159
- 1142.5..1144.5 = 190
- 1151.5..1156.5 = 195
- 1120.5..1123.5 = 89.3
